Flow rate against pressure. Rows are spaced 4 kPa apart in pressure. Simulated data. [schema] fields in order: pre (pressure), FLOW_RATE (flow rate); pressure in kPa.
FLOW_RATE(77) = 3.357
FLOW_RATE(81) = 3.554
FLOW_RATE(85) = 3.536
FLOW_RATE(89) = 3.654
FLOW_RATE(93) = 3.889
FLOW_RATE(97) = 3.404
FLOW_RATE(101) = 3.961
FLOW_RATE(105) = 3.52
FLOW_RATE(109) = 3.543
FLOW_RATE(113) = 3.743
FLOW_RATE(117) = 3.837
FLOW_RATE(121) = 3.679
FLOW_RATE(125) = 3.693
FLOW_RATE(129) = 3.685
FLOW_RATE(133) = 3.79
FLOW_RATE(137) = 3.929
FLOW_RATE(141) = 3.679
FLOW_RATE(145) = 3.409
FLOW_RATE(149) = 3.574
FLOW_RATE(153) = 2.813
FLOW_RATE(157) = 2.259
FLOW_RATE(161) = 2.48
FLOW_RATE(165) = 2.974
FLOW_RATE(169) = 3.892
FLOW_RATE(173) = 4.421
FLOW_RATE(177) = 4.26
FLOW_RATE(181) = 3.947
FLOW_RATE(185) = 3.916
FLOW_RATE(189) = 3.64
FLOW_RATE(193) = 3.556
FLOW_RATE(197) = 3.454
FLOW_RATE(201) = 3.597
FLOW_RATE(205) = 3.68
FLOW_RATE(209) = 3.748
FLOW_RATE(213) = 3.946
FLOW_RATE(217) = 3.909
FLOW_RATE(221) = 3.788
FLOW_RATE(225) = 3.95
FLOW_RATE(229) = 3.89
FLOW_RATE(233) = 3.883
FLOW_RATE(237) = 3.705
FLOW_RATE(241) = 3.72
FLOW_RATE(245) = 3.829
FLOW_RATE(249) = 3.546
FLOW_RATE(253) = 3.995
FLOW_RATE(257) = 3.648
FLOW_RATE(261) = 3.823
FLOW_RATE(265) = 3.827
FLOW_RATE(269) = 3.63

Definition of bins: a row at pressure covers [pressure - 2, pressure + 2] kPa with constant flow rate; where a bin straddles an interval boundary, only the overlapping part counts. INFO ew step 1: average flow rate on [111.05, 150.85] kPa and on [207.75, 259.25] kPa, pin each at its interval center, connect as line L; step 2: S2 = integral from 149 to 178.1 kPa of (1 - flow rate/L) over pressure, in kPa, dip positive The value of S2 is 3.5 kPa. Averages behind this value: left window 3.7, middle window 3.29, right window 3.81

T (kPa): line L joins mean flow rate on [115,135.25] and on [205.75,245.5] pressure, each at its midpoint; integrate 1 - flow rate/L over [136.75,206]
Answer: 4.91 kPa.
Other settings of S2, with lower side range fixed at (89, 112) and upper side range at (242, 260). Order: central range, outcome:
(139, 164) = 4.5 kPa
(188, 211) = 0.7 kPa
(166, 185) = -1.7 kPa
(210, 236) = -1.0 kPa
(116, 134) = -0.2 kPa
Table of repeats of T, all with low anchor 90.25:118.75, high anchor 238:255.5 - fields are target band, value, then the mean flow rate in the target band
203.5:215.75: -0.18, 3.8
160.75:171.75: 1.24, 3.31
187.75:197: 0.43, 3.56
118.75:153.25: 0.81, 3.62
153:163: 3.40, 2.46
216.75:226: -0.29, 3.87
